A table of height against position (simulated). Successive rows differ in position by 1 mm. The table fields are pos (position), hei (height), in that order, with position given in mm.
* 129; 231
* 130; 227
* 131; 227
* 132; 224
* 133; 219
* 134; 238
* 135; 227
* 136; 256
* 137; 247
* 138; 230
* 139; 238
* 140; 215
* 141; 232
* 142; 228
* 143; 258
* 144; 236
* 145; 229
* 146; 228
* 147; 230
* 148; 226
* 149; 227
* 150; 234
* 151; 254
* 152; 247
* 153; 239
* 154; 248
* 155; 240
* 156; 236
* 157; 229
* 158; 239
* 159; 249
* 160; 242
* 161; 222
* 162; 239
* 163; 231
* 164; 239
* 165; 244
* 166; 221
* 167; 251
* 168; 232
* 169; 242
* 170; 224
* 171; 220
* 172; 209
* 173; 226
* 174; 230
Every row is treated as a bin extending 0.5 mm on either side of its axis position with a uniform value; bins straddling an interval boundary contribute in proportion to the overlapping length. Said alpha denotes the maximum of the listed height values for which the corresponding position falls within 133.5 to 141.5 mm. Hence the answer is 256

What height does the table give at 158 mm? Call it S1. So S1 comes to 239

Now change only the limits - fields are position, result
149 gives 227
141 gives 232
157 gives 229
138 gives 230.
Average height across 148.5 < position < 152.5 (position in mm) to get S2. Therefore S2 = 240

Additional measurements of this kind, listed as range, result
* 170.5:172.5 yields 214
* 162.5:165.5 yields 238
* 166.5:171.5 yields 234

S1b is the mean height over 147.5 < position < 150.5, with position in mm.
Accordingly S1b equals 229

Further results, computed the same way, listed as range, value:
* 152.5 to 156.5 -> 241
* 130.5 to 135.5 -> 227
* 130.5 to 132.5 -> 226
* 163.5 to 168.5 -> 237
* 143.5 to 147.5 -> 231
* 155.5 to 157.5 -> 232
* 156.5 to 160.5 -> 240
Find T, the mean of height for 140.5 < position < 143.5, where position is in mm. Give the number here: 239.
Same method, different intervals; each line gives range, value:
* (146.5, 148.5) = 228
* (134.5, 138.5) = 240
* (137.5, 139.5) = 234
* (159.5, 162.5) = 234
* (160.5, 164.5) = 233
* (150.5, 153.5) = 247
